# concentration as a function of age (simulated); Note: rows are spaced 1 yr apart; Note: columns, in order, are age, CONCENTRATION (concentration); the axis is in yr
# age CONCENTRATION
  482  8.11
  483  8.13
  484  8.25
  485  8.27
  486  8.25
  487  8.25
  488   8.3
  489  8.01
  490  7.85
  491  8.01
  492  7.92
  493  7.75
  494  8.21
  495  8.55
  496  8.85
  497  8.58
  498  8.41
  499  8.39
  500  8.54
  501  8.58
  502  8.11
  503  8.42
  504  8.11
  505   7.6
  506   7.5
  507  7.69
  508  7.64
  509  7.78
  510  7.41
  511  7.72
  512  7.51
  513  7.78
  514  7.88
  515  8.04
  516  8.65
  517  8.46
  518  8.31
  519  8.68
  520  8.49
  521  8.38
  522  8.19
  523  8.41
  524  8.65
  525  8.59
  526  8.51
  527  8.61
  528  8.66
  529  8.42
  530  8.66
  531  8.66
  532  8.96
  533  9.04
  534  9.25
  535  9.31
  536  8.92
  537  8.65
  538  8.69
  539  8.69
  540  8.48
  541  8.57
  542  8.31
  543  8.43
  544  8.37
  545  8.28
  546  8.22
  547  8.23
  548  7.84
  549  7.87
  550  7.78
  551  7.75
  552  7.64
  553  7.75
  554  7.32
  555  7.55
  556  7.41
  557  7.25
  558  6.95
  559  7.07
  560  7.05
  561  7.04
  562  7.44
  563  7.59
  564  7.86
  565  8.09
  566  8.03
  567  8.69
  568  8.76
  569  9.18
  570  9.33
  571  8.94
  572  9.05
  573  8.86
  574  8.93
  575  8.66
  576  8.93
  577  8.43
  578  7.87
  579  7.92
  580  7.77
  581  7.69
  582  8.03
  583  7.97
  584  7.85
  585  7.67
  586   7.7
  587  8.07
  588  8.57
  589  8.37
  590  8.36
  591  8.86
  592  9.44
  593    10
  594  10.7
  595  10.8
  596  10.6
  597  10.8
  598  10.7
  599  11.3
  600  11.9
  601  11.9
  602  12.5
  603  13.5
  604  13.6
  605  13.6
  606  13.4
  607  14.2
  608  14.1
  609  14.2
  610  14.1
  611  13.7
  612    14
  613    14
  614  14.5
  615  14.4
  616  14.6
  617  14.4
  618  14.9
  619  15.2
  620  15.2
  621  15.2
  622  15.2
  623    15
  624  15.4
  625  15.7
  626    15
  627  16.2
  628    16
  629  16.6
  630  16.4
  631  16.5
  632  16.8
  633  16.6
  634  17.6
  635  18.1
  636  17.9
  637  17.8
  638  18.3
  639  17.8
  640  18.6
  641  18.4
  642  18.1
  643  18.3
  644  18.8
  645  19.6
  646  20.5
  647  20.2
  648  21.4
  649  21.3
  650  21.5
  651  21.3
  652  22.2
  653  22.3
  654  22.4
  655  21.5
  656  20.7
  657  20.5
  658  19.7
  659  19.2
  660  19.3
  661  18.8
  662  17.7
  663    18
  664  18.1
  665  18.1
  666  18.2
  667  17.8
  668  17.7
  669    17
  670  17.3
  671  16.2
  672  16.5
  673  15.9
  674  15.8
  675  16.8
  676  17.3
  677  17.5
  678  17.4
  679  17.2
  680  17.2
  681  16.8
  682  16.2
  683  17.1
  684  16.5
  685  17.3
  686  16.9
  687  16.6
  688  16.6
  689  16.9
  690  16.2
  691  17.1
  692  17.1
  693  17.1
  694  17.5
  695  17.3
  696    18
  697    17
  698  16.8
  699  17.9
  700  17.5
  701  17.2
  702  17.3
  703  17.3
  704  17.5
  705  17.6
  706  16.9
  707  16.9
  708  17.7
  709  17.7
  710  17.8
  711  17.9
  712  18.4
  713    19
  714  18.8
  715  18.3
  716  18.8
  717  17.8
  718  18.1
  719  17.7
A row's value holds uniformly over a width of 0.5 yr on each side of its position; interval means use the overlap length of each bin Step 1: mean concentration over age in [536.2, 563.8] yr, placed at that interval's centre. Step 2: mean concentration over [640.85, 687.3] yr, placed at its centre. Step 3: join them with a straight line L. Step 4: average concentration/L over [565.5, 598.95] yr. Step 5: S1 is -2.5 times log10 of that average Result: 0.22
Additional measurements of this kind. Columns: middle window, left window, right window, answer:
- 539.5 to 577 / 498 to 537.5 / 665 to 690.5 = 0.28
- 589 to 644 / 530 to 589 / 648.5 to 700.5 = -0.10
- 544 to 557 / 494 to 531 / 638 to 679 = 0.37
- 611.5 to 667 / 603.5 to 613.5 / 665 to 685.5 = -0.16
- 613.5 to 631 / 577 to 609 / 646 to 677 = -0.10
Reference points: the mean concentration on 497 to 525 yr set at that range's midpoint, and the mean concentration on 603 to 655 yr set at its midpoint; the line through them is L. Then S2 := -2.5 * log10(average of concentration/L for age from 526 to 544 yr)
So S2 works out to 0.14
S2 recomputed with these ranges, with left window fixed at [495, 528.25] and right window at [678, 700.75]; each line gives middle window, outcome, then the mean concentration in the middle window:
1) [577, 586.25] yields 0.43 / 7.87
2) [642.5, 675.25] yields -0.23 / 19.1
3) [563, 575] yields 0.27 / 8.65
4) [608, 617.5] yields -0.08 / 14.2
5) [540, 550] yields 0.20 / 8.22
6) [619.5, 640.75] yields -0.18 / 16.6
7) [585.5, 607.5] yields 0.15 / 10.9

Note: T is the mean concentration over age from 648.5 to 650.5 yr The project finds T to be 21.4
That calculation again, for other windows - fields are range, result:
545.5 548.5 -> 8.1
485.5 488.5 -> 8.27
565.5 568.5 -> 8.49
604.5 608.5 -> 13.8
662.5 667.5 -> 18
